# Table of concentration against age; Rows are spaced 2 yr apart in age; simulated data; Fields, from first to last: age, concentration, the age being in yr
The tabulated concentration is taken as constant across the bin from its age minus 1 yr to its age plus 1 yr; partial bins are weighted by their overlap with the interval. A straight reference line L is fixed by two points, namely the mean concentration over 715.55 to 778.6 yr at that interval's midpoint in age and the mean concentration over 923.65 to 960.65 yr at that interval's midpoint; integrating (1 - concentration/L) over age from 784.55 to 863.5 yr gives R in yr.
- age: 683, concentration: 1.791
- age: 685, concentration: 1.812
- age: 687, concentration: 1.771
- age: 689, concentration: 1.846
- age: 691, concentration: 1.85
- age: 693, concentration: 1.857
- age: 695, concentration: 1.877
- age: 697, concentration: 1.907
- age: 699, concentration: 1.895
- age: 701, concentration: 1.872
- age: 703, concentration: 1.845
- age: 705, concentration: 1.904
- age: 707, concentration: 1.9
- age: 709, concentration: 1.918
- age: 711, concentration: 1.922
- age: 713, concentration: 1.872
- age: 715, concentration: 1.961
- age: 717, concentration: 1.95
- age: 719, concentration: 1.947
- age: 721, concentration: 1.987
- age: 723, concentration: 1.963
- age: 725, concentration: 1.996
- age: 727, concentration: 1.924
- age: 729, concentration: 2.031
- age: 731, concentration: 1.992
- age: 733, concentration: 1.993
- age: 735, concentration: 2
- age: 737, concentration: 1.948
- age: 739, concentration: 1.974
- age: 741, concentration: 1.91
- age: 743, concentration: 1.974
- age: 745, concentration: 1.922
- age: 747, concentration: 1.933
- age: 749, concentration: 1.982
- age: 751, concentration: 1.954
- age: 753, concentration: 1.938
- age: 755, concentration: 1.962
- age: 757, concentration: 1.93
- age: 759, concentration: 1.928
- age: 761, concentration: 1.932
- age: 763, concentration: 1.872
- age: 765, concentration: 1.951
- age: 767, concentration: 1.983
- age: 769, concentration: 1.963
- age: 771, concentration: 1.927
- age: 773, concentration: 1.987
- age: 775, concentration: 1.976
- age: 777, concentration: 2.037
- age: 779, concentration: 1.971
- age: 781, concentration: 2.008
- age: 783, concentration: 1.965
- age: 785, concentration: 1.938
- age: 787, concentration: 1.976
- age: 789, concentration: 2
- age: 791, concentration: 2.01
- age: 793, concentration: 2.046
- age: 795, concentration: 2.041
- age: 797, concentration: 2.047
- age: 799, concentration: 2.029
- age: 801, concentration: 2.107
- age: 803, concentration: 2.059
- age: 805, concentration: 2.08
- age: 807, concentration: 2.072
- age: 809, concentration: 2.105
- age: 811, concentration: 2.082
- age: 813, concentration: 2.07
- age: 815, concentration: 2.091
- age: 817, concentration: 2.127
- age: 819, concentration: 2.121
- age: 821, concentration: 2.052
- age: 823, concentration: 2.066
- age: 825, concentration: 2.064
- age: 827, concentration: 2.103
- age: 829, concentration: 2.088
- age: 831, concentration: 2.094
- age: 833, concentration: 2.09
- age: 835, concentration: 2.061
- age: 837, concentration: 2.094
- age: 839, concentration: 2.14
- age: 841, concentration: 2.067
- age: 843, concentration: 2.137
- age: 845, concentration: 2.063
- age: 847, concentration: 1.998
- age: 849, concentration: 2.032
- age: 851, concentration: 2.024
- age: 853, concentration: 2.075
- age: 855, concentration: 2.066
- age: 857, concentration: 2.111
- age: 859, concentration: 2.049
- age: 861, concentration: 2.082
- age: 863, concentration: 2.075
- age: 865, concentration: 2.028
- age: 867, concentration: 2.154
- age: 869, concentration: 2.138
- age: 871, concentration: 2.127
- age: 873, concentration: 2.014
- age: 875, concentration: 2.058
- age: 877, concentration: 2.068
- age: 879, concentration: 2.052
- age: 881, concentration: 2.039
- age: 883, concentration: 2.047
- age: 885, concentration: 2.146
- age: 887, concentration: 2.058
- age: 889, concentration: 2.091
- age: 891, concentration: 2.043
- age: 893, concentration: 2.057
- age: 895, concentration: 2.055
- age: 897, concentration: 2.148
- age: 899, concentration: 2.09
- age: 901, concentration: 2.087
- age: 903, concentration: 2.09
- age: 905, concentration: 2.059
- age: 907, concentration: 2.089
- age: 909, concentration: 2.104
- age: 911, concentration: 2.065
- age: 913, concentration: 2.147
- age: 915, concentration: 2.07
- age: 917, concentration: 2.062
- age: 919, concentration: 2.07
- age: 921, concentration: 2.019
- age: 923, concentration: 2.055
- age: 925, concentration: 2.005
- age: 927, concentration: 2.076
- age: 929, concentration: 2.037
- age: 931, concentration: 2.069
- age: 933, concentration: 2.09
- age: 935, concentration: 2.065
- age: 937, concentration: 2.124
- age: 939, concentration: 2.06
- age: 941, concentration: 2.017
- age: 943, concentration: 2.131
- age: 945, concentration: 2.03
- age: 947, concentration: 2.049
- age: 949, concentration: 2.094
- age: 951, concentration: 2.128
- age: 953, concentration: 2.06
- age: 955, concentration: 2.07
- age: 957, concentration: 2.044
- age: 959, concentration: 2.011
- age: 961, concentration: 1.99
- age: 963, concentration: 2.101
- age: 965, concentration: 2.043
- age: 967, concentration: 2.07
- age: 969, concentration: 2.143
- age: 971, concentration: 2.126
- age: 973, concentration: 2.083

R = -2.6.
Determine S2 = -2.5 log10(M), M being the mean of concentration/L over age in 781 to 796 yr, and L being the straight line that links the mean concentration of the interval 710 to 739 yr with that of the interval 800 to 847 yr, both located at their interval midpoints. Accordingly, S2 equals 0.02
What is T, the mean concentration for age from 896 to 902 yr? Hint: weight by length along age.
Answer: 2.11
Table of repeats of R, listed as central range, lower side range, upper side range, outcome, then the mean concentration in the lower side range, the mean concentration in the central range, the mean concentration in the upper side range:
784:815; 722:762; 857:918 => -0.6 yr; 1.96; 2.05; 2.08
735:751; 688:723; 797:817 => 0.1 yr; 1.9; 1.95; 2.08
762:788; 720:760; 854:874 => 0.4 yr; 1.96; 1.97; 2.08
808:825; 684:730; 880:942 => -0.8 yr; 1.9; 2.09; 2.07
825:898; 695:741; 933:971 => -2.1 yr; 1.94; 2.08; 2.07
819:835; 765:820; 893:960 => -0.3 yr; 2.03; 2.08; 2.07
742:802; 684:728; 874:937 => -0.6 yr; 1.9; 1.98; 2.07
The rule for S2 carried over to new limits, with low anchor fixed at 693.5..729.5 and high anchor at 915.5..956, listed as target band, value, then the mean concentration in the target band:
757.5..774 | 0.01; 1.94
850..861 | -0.03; 2.07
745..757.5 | 0.00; 1.95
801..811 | -0.05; 2.08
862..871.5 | -0.04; 2.1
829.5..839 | -0.05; 2.09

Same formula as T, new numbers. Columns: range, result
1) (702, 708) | 1.88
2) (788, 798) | 2.03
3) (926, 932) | 2.06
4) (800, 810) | 2.08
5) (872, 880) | 2.05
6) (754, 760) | 1.94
